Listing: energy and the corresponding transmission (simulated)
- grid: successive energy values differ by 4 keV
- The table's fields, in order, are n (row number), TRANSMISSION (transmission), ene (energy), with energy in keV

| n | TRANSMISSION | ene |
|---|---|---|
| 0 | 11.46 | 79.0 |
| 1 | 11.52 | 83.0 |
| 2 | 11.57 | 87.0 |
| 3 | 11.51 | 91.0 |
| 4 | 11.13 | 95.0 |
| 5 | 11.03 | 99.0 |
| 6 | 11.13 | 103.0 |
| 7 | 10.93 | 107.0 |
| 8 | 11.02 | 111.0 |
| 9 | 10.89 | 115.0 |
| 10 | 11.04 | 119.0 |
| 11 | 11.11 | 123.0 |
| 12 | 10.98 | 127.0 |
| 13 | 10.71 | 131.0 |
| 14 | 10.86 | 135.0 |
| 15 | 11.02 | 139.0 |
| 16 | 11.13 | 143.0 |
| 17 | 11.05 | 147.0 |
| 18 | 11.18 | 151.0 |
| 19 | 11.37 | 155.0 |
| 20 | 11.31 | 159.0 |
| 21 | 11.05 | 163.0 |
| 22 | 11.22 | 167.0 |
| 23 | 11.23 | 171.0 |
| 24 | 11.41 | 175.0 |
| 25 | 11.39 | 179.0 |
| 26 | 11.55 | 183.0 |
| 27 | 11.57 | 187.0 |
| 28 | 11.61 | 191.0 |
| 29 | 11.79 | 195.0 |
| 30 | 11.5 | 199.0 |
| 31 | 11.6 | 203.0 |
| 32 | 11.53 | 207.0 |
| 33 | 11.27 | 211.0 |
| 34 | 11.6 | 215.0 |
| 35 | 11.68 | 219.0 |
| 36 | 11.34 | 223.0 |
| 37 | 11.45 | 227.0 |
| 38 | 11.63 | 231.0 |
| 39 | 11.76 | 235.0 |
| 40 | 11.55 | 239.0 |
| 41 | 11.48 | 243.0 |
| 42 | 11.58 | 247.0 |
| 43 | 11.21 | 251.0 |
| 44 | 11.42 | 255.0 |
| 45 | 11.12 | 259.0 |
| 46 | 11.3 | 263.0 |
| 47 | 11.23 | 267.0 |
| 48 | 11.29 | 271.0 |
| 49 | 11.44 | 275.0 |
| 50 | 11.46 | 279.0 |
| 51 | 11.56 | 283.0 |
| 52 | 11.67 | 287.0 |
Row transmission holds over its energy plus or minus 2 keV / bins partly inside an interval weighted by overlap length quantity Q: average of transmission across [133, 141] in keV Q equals 10.9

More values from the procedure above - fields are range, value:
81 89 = 11.5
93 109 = 11.1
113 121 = 11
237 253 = 11.5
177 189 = 11.5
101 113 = 11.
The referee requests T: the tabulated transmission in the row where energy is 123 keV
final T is 11.11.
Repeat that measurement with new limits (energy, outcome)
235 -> 11.76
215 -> 11.6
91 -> 11.51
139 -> 11.02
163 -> 11.05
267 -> 11.23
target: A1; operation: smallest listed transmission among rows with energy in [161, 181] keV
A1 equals 11.05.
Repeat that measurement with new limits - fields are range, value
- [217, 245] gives 11.34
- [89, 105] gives 11.03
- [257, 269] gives 11.12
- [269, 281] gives 11.29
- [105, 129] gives 10.89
